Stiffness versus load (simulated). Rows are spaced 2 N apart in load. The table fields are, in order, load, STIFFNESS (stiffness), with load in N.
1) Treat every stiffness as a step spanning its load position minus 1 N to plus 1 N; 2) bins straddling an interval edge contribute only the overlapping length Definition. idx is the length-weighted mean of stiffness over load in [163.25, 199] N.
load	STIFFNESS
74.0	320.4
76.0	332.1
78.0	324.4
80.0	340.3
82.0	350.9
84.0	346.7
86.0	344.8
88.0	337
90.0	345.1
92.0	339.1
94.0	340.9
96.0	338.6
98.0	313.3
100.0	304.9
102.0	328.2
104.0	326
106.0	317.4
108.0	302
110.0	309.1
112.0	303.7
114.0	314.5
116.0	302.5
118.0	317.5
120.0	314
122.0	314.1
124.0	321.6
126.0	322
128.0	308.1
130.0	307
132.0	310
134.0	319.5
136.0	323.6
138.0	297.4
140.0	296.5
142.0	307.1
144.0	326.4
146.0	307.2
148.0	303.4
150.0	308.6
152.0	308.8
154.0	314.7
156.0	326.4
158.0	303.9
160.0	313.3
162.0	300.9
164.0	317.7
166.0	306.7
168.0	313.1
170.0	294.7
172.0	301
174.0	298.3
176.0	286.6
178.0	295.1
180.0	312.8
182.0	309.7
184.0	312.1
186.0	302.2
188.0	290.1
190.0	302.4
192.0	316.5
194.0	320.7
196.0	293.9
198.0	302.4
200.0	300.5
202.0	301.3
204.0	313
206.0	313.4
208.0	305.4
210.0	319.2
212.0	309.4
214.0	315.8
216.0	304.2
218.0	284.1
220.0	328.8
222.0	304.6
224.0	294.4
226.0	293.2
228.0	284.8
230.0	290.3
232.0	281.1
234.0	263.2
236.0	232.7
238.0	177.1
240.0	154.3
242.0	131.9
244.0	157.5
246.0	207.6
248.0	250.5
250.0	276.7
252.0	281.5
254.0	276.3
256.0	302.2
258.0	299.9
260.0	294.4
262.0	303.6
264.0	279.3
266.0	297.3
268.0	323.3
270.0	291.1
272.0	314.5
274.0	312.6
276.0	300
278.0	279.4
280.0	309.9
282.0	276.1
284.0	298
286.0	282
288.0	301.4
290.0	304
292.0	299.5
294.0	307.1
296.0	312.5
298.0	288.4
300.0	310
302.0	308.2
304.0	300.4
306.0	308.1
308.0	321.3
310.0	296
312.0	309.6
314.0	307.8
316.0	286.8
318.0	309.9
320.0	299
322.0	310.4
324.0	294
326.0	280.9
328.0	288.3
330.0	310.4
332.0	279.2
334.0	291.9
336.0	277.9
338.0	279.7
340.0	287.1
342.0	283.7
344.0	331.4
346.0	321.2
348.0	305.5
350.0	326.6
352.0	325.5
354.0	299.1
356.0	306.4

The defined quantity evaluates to 304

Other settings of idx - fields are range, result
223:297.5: 274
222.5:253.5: 240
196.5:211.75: 308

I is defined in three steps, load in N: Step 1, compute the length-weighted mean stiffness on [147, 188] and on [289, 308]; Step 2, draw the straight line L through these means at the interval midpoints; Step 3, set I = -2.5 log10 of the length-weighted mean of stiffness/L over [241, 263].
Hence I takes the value 0.20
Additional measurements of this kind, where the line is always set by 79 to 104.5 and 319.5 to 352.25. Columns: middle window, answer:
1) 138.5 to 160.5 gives 0.056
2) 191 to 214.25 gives 0.033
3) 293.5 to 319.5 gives -0.006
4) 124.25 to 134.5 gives 0.054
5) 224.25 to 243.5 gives 0.317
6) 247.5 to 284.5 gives 0.057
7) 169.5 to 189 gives 0.076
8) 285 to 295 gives 0.025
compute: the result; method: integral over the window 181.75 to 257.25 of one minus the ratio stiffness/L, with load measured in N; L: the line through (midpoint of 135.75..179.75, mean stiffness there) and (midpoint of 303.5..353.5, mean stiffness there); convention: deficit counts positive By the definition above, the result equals 6.4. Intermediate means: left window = 307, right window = 301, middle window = 279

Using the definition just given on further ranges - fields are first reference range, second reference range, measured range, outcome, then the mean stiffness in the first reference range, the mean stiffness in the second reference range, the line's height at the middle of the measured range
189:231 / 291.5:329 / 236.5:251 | 5.2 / 305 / 302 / 304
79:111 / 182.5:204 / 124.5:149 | 0.7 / 330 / 305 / 319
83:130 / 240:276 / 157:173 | -0.3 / 322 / 268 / 301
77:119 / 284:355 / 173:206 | 1.2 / 326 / 301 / 316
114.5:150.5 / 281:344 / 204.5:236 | 0.7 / 312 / 298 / 305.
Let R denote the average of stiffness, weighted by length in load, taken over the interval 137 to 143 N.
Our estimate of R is 300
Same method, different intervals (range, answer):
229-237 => 267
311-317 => 301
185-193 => 303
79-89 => 344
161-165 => 309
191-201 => 307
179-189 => 305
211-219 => 303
